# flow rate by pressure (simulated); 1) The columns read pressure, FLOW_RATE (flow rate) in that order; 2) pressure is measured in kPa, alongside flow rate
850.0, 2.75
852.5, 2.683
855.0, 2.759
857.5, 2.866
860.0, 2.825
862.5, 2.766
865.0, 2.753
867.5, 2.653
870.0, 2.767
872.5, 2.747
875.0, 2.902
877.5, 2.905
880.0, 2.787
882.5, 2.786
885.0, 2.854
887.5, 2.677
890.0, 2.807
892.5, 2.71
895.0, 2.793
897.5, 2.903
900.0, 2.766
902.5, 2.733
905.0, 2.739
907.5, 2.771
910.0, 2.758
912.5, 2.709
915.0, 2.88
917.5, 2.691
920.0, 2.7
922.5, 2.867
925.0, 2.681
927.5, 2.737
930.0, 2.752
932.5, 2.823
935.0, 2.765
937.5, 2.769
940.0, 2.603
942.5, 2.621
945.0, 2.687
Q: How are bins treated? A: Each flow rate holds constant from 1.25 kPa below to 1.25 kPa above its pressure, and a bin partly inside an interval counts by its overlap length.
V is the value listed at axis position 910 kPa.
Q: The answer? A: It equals 2.758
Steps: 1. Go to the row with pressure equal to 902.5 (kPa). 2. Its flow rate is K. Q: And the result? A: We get 2.733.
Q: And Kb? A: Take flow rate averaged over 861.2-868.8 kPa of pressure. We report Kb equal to 2.72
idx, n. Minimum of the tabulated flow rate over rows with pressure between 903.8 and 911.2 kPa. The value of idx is 2.739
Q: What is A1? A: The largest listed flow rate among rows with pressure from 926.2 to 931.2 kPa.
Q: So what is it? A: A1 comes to 2.752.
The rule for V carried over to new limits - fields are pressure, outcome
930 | 2.752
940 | 2.603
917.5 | 2.691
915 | 2.88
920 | 2.7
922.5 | 2.867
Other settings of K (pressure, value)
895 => 2.793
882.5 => 2.786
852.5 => 2.683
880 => 2.787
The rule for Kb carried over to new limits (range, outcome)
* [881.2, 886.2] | 2.82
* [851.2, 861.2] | 2.78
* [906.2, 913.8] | 2.75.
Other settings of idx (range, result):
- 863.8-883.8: 2.653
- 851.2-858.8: 2.683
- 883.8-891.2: 2.677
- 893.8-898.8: 2.793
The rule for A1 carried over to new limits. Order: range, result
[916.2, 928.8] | 2.867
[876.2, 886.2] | 2.905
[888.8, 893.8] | 2.807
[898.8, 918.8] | 2.88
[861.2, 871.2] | 2.767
